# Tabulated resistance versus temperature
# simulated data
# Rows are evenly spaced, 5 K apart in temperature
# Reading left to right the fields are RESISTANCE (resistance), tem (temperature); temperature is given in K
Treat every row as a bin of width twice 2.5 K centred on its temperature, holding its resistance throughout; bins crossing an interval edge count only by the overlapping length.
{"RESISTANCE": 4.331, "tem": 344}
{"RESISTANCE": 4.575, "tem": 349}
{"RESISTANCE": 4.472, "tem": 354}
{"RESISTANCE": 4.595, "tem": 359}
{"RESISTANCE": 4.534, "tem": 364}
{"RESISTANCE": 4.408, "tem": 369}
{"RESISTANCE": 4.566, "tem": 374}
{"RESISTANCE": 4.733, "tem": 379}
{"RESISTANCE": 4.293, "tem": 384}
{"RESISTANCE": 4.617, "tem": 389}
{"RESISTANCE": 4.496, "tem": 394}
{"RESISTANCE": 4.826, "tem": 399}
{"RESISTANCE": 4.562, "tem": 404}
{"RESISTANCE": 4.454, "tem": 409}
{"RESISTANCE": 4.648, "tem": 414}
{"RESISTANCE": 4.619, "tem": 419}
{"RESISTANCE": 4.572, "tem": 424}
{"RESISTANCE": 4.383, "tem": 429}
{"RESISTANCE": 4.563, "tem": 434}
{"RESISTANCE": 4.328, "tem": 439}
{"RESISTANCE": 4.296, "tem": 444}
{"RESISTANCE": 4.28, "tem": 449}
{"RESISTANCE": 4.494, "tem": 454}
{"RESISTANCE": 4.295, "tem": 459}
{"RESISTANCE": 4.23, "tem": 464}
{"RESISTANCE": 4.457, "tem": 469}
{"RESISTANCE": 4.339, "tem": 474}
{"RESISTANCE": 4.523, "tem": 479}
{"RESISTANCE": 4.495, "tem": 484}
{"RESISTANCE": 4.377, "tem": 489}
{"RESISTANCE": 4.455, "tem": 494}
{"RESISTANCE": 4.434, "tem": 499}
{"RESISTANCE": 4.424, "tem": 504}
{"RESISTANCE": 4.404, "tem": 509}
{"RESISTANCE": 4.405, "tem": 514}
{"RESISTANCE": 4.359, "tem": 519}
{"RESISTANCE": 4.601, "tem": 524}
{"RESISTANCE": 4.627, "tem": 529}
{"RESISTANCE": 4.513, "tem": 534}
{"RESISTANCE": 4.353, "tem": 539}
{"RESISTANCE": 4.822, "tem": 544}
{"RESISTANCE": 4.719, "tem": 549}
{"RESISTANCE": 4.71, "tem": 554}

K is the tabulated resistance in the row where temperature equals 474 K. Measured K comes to 4.339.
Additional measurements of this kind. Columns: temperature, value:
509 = 4.404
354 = 4.472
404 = 4.562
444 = 4.296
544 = 4.822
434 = 4.563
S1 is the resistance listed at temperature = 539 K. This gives 4.353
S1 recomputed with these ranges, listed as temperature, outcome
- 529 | 4.627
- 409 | 4.454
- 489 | 4.377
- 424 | 4.572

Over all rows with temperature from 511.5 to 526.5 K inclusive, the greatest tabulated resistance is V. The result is 4.601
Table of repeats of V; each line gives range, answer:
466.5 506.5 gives 4.523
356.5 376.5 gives 4.595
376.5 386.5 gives 4.733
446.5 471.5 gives 4.494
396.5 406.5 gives 4.826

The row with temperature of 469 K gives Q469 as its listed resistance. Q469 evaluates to 4.457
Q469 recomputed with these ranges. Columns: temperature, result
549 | 4.719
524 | 4.601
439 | 4.328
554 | 4.71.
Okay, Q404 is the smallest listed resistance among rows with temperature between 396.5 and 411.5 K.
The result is 4.454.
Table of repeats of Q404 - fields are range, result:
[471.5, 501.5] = 4.339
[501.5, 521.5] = 4.359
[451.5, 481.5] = 4.23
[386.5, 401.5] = 4.496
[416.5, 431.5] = 4.383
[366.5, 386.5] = 4.293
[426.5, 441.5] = 4.328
